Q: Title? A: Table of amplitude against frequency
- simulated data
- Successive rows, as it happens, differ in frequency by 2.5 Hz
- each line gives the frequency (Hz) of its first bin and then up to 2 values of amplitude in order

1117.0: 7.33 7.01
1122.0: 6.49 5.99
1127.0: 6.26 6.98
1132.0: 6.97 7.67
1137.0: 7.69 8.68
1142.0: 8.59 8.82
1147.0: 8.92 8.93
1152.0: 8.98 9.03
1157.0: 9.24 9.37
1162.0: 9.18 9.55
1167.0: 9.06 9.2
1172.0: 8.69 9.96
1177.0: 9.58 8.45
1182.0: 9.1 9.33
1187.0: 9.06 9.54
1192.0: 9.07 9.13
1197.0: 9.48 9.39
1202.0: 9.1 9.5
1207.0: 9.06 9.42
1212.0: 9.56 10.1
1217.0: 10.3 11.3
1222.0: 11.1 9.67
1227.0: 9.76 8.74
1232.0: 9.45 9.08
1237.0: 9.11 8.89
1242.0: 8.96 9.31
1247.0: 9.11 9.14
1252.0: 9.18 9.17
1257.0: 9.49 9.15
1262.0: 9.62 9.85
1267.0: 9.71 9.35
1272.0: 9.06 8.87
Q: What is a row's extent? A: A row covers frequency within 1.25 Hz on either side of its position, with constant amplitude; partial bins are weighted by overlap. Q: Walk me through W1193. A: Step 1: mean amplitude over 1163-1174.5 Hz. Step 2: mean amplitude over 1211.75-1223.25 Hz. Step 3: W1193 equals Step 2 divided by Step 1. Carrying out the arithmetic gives 1.1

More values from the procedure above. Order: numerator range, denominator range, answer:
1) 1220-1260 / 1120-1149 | 1.24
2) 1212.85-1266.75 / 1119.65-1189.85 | 1.12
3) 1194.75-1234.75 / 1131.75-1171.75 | 1.10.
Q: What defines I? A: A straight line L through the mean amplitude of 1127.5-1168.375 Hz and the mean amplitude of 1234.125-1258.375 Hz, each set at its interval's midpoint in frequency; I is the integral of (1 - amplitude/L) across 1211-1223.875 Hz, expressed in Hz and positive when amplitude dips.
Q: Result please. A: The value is -2.1 Hz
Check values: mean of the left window 8.56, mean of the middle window 10.5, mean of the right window 9.15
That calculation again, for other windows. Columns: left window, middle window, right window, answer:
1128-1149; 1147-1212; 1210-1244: -3.1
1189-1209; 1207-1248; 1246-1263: -1.5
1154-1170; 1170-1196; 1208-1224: 1.2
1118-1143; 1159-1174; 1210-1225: -1.2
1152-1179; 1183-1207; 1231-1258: -0.1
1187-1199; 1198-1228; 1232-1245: -2.1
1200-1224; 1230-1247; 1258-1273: 1.0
